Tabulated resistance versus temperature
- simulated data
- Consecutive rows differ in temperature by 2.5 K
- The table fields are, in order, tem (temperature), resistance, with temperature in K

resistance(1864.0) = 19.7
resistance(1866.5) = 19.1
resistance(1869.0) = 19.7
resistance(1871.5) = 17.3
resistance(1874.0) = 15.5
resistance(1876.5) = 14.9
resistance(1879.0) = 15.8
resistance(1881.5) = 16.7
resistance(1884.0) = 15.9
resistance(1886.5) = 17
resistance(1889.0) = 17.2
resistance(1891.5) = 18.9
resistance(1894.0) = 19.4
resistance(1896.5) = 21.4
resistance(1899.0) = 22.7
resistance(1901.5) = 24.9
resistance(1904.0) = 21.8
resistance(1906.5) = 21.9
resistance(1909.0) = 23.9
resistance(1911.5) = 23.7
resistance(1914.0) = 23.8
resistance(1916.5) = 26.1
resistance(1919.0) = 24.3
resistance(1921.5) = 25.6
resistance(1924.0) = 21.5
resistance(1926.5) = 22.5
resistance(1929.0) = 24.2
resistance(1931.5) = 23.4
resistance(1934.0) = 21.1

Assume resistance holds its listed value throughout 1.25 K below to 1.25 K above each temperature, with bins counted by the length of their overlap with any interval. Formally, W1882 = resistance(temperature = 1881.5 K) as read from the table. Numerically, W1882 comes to 16.7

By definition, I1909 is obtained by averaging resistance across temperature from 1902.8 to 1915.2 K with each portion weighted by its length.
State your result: 23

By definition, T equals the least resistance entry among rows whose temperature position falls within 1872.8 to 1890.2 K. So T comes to 14.9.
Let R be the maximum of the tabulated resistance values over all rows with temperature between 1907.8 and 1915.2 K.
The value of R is 23.9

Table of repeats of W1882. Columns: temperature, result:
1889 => 17.2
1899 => 22.7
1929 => 24.2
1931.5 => 23.4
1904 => 21.8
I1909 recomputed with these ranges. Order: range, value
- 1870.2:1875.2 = 16.4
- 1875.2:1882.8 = 15.8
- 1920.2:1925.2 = 23.6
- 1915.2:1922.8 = 25.3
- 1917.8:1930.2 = 23.6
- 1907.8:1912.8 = 23.8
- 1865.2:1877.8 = 17.3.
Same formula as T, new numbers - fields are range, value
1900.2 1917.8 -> 21.8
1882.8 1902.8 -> 15.9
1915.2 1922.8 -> 24.3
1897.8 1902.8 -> 22.7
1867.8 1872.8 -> 17.3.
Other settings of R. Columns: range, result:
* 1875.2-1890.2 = 17.2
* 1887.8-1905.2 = 24.9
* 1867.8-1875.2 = 19.7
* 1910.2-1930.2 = 26.1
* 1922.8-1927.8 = 22.5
